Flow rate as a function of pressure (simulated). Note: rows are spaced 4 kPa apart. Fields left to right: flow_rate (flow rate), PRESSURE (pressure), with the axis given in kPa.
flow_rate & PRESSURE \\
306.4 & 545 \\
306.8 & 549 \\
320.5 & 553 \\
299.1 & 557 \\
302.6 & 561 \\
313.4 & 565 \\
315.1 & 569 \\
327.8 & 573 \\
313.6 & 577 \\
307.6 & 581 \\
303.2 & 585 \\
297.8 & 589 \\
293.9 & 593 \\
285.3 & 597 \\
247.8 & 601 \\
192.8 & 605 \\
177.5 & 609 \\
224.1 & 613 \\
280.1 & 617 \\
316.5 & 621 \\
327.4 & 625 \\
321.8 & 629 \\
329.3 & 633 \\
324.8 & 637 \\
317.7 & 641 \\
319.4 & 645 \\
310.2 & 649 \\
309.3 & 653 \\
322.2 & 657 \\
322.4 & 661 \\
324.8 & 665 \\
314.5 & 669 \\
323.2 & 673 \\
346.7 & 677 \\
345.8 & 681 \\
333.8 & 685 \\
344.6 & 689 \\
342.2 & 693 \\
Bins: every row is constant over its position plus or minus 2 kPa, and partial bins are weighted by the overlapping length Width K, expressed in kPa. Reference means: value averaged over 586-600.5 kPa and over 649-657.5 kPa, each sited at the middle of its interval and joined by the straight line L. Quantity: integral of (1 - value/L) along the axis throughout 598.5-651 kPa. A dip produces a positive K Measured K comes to 3.20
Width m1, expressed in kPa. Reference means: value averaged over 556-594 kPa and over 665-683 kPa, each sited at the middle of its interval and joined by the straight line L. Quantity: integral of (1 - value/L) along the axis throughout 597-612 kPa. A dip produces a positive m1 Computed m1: 4.6 kPa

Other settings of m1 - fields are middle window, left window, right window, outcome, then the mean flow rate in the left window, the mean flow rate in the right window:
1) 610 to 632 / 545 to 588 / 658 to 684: 2.1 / 310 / 329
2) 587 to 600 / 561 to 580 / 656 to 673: 1.1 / 315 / 321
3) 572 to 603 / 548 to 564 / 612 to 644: 1.2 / 308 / 308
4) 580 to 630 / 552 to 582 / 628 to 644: 7.0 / 312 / 323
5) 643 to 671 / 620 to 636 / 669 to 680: 1.0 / 324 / 332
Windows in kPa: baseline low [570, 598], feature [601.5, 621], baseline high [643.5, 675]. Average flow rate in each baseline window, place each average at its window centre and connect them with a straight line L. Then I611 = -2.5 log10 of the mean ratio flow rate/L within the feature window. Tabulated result 0.32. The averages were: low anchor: 305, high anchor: 318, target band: 231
